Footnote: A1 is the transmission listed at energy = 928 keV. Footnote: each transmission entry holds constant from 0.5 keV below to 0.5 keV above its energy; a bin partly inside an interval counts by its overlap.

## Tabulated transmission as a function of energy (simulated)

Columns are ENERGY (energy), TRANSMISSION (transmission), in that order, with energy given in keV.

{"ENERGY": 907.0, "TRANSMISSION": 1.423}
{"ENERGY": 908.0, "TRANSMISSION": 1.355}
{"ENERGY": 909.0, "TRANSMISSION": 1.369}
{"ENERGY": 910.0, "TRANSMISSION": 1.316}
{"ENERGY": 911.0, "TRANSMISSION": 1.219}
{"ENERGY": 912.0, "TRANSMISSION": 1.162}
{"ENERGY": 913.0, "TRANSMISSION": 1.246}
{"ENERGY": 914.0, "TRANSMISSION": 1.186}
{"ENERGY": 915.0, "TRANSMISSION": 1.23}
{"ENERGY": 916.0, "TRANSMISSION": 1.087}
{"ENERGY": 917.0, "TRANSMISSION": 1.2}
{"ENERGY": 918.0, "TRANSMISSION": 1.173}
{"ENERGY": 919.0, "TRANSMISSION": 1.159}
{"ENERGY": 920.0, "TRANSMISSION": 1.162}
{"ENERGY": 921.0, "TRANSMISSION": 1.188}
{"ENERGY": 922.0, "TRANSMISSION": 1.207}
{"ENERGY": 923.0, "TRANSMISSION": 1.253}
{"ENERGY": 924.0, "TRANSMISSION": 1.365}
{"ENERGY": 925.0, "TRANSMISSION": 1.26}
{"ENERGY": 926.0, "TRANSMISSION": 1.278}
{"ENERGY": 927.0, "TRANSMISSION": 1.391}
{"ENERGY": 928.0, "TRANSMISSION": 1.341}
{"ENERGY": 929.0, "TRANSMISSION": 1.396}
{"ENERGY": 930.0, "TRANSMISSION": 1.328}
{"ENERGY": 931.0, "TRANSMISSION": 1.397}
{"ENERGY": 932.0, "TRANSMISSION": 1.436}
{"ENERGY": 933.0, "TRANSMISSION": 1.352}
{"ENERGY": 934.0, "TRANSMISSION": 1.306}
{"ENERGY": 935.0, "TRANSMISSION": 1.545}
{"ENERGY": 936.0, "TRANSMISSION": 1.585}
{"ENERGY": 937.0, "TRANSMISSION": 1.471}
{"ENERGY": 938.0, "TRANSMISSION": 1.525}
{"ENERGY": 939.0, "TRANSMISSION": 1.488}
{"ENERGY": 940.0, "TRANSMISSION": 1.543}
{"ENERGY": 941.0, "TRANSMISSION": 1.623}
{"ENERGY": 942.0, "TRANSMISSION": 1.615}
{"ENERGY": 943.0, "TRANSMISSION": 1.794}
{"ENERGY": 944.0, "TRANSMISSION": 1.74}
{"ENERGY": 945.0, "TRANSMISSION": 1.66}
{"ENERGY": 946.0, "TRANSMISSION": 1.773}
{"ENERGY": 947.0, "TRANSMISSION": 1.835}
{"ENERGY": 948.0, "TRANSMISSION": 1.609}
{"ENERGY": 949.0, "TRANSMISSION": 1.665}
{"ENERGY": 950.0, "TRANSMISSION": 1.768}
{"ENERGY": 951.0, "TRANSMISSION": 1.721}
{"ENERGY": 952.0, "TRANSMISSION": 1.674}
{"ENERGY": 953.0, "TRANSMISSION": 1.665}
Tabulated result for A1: 1.341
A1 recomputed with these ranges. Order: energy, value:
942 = 1.615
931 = 1.397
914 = 1.186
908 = 1.355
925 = 1.26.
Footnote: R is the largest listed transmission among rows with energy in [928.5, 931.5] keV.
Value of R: 1.397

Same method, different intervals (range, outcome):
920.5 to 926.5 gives 1.365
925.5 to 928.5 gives 1.391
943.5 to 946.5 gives 1.773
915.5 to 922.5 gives 1.207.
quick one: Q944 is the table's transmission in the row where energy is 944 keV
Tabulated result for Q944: 1.74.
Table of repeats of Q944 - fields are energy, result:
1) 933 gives 1.352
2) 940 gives 1.543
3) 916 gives 1.087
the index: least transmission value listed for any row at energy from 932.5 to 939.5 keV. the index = 1.306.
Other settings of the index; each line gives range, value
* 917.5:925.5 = 1.159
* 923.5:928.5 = 1.26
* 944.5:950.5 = 1.609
